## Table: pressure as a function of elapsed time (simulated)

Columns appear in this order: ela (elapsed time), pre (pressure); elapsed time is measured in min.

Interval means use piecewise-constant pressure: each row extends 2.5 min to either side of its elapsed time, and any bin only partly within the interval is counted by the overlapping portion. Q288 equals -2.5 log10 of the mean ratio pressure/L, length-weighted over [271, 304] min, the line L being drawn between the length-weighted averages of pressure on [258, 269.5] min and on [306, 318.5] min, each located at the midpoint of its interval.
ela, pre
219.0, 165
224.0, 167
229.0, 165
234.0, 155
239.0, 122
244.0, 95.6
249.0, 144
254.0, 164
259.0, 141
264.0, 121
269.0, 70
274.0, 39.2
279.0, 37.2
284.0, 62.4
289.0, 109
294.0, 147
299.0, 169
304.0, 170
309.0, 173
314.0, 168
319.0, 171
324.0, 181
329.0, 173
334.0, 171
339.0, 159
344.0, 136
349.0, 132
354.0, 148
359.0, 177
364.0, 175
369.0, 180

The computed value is 0.423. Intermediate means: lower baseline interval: 114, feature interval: 99.4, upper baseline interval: 171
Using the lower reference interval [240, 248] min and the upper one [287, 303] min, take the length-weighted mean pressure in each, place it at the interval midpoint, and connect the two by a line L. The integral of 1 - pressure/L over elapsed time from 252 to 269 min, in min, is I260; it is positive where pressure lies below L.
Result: -1.5 min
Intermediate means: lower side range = 110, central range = 131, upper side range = 145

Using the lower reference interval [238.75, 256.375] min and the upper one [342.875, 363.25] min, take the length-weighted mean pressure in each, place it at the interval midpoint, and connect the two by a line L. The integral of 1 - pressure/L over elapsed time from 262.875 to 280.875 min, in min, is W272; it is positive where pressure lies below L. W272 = 9.6 min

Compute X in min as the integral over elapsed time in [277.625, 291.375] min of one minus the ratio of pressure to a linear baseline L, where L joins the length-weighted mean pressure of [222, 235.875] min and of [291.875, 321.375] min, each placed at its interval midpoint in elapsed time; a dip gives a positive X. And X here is 7.8 min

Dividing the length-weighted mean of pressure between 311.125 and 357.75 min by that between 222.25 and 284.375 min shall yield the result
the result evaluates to 1.39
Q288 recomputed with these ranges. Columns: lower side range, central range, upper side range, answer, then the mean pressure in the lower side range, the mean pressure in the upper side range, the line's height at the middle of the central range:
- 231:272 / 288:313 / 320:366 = -0.085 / 126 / 162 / 145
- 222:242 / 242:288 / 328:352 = 0.475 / 150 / 153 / 151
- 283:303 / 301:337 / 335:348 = -0.227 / 130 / 148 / 140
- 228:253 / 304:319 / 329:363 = -0.142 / 136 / 156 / 150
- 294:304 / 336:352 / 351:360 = 0.116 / 164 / 158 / 159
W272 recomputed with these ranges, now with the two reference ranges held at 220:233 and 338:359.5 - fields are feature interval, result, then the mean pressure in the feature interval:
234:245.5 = 3.0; 120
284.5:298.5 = 2.8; 124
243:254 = 1.9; 133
